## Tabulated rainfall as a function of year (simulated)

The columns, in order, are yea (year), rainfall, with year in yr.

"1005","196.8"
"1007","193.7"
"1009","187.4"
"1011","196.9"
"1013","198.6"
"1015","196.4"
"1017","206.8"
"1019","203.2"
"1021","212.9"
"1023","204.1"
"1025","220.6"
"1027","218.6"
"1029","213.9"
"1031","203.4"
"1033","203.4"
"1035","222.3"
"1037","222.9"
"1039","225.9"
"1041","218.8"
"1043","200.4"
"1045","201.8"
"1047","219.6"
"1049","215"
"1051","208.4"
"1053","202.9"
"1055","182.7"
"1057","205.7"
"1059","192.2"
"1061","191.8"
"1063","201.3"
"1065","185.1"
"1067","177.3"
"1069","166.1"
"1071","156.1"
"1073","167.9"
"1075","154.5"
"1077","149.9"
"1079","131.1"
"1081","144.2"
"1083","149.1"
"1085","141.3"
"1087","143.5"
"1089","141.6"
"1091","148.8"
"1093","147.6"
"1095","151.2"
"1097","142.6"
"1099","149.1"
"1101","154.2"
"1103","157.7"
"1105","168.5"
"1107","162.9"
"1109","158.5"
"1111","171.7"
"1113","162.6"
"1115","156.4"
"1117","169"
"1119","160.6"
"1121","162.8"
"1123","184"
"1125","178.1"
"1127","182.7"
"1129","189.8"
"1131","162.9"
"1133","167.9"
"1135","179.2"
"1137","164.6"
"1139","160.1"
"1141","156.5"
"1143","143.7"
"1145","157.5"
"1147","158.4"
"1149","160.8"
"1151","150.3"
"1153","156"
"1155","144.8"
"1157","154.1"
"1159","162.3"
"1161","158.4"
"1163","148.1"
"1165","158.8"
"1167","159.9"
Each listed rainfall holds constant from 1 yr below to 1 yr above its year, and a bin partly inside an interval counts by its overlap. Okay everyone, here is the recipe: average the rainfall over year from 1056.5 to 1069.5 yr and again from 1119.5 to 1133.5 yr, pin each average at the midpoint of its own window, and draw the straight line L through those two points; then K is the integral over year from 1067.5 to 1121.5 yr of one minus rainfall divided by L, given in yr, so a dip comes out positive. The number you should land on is 8.1 yr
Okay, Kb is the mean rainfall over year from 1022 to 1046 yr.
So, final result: 213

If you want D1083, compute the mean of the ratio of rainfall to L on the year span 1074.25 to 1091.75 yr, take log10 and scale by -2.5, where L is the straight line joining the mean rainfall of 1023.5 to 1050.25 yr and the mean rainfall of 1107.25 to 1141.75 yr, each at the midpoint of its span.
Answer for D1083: 0.30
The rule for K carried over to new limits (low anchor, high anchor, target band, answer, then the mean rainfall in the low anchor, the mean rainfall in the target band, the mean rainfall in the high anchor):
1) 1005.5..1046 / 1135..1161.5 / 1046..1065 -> -0.6 yr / 207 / 201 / 157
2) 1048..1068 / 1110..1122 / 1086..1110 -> 3.0 yr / 196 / 152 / 164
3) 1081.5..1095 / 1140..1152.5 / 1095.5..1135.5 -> -4.2 yr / 146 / 166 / 155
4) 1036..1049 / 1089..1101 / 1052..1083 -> 1.8 yr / 215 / 173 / 148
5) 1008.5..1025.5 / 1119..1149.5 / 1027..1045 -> -1.5 yr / 203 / 213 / 167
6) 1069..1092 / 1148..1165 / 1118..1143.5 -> -2.8 yr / 149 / 169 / 155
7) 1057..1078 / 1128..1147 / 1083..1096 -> 2.0 yr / 176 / 146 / 164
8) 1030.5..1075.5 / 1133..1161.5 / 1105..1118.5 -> 0.7 yr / 197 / 164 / 158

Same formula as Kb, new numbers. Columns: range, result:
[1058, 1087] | 164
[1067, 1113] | 153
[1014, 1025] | 206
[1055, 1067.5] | 192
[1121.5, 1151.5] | 167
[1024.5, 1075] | 200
